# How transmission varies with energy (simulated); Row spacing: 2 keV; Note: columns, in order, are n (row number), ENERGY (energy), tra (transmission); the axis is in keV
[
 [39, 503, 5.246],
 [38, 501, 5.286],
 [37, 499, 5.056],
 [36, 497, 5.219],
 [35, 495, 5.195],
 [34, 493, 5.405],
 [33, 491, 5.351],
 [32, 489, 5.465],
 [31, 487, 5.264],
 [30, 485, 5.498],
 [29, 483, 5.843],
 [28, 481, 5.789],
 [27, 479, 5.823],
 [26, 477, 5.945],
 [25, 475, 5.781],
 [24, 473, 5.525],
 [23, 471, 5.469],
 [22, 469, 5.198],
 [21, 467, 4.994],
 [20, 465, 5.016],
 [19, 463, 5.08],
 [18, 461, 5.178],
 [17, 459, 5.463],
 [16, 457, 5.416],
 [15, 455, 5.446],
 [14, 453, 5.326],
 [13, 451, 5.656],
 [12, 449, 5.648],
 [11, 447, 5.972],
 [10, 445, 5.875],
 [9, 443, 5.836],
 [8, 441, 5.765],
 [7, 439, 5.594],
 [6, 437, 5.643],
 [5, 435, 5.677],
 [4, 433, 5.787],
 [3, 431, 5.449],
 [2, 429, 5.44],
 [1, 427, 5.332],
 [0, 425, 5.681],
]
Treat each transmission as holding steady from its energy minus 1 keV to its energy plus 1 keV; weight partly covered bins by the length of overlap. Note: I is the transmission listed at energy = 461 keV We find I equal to 5.178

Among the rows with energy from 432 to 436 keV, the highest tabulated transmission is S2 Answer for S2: 5.787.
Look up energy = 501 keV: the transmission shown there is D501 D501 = 5.286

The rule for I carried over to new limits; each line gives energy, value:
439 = 5.594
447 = 5.972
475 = 5.781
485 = 5.498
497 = 5.219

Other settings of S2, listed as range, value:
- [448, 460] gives 5.656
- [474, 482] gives 5.945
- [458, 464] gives 5.463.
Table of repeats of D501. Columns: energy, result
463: 5.08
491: 5.351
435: 5.677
